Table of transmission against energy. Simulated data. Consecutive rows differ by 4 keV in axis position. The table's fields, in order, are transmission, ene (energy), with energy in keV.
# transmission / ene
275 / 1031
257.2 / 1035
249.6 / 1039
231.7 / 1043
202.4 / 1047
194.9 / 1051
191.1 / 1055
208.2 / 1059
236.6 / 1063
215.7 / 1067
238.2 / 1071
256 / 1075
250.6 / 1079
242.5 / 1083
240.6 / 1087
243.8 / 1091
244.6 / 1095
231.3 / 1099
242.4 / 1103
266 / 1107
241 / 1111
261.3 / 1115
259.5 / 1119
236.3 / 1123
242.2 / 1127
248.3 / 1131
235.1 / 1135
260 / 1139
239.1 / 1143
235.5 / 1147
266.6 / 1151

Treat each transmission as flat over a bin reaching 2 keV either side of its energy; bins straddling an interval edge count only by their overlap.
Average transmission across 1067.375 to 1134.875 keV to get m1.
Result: 245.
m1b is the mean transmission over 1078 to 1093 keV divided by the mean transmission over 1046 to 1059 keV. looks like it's 1.2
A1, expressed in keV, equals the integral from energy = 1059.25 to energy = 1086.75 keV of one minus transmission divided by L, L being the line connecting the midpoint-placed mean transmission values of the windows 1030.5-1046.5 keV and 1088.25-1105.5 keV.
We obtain 0.6 keV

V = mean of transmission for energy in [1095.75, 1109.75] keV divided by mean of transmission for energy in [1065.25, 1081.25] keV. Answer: 1.0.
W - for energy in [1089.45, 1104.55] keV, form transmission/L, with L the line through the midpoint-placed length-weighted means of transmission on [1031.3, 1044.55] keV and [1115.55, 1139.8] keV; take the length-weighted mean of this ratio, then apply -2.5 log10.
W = 0.03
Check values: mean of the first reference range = 250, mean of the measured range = 240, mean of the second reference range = 247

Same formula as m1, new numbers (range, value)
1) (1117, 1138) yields 245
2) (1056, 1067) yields 218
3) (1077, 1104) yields 242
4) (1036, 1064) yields 217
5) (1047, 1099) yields 229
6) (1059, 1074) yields 229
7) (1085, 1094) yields 242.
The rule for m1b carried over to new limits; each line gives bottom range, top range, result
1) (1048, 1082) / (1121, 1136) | 1.08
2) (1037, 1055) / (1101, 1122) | 1.17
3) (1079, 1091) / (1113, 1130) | 1.03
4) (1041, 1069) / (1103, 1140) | 1.18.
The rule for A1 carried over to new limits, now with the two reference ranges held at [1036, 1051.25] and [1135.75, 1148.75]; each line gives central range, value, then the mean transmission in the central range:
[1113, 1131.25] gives -0.7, 250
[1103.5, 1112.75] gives -0.6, 252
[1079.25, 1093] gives -0.6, 243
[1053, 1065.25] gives 0.9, 212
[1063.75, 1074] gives 0.0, 231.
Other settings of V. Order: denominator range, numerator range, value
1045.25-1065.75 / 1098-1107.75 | 1.19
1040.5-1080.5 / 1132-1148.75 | 1.09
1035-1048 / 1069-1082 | 1.06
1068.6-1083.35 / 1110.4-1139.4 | 1.00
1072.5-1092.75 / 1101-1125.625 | 1.02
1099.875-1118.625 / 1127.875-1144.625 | 0.97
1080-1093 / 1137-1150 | 1.01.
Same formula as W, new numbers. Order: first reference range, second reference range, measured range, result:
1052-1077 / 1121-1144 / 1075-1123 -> -0.063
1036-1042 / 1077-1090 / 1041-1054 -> 0.186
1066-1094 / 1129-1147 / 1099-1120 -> -0.036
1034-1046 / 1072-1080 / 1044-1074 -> 0.153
